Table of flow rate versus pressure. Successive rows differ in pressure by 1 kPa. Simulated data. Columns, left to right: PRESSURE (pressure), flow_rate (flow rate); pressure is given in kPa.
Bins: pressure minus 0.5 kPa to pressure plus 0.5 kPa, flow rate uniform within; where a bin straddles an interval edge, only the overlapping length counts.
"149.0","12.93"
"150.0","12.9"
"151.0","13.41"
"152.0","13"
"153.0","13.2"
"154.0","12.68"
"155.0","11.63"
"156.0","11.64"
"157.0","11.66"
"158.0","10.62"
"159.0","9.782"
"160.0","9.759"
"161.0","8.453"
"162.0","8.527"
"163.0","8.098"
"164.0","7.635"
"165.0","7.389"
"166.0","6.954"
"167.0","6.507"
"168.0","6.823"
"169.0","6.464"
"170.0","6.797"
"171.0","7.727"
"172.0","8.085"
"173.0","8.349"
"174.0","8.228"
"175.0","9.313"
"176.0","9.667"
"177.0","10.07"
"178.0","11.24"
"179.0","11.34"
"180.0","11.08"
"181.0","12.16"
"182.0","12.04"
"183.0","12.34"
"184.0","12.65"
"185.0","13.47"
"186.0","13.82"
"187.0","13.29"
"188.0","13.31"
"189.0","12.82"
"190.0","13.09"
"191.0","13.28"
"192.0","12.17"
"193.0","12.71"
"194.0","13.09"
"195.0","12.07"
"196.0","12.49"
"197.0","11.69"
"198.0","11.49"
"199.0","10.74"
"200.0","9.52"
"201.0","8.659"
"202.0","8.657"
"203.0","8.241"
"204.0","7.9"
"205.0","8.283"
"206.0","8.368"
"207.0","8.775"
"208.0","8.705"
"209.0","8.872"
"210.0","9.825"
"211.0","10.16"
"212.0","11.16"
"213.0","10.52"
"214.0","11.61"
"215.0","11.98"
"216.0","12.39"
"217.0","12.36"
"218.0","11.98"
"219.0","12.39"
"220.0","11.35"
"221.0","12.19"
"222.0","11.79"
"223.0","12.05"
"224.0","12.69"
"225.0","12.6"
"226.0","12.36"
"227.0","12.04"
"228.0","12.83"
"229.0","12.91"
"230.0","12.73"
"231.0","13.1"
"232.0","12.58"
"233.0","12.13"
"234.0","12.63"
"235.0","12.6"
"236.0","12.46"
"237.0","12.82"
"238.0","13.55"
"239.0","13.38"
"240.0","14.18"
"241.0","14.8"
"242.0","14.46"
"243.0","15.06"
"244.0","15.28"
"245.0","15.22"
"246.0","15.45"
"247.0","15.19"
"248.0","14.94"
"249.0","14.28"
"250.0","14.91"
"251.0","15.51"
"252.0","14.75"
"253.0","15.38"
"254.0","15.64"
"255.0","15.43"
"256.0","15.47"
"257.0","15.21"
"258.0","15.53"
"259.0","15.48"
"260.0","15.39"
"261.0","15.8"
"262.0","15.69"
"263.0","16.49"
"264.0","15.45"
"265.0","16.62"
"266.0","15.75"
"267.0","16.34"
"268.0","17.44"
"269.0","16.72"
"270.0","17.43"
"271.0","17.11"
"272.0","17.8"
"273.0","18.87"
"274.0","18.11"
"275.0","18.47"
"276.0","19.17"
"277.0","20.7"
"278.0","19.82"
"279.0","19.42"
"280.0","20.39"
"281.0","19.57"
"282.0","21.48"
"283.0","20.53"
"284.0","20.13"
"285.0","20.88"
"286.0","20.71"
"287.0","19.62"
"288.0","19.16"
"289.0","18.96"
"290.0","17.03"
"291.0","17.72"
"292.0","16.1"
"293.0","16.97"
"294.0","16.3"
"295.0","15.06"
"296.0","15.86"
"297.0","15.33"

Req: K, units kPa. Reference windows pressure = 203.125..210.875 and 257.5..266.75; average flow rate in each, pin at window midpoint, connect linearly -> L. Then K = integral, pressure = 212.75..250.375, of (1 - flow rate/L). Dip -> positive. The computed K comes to -4.06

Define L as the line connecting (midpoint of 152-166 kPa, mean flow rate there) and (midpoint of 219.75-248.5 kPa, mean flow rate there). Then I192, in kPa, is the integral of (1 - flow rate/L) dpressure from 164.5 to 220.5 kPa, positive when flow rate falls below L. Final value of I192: 5.1 kPa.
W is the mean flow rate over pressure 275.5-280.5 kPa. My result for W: 19.9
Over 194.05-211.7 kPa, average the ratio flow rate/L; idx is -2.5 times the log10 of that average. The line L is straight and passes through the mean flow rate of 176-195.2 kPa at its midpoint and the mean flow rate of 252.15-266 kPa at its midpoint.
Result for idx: 0.318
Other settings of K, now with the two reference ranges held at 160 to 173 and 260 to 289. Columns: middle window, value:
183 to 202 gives -3.9 kPa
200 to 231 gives 4.1 kPa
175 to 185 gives -2.7 kPa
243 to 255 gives 0.5 kPa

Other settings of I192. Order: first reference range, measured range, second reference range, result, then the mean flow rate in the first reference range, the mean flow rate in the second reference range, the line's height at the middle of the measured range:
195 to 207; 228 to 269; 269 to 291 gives 1.9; 9.71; 19.2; 15.4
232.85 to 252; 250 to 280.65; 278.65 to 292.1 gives 0.3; 14.2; 19.5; 17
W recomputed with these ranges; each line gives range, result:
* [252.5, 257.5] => 15.4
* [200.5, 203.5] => 8.52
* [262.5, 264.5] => 16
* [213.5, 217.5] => 12.1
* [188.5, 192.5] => 12.8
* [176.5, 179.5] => 10.9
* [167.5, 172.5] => 7.18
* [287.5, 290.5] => 18.4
